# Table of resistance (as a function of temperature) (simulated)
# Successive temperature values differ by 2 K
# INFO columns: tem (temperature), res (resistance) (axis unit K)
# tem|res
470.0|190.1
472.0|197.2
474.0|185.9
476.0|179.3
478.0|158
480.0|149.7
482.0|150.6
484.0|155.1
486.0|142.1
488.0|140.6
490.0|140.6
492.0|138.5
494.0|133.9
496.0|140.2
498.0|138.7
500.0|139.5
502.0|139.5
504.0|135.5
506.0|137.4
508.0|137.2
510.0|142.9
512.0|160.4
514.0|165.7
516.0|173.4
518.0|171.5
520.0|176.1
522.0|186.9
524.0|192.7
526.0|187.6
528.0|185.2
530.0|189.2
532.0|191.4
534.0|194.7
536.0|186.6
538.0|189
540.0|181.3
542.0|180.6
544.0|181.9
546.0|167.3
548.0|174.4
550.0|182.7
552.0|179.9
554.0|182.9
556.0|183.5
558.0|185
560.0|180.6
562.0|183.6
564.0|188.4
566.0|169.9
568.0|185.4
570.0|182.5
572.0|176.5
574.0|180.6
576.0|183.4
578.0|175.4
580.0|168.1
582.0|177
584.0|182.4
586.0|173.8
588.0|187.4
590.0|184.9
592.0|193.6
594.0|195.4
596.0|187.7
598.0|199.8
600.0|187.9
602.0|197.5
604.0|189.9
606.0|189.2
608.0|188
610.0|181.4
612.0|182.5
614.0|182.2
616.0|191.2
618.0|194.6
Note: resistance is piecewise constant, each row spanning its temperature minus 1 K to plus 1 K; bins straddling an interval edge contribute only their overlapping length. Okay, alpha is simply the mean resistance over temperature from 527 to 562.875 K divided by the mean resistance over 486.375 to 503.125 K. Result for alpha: 1.32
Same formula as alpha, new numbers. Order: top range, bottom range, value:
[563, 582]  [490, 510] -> 1.29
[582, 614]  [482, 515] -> 1.31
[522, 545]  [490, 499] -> 1.36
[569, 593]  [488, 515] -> 1.27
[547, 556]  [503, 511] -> 1.30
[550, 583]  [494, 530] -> 1.13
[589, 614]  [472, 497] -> 1.24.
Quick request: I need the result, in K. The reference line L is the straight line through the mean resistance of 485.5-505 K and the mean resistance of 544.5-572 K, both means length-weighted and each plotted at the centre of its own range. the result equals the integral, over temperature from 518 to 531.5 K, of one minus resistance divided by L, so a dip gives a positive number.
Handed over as -2.3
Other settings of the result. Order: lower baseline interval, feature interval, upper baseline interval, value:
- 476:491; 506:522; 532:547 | 0.7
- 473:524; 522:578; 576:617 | -4.3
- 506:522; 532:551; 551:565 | -0.8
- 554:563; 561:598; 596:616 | 0.6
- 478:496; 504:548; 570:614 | -4.0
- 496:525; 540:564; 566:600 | -1.2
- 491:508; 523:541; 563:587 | -3.9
